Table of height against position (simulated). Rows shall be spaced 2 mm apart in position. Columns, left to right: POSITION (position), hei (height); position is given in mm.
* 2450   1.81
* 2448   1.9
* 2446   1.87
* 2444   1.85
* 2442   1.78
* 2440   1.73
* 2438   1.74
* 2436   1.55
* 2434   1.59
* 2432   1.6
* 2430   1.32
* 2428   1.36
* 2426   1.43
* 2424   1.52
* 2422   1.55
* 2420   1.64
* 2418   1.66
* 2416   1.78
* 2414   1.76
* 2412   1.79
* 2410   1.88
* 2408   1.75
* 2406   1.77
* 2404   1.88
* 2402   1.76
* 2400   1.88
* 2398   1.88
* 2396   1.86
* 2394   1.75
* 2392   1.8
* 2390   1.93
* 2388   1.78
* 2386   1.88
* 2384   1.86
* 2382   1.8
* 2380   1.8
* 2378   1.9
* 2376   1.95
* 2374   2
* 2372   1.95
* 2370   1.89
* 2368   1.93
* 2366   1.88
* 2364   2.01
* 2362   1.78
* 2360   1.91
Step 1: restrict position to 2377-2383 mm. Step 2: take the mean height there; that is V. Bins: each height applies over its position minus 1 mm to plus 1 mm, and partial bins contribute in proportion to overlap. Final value 1.83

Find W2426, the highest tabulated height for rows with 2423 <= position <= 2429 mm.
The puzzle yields 1.52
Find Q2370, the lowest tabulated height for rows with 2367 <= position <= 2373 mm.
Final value 1.89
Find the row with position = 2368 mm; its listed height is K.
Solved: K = 1.93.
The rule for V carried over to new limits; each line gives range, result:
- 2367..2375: 1.94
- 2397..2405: 1.85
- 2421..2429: 1.47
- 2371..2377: 1.97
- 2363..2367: 1.94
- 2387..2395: 1.81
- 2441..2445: 1.81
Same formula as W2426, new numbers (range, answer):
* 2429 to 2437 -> 1.6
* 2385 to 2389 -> 1.88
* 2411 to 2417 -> 1.79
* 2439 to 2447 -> 1.87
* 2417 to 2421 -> 1.66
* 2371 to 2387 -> 2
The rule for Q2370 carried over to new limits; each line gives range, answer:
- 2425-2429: 1.36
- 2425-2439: 1.32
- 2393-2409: 1.75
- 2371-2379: 1.9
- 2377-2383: 1.8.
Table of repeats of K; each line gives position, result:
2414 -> 1.76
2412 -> 1.79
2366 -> 1.88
